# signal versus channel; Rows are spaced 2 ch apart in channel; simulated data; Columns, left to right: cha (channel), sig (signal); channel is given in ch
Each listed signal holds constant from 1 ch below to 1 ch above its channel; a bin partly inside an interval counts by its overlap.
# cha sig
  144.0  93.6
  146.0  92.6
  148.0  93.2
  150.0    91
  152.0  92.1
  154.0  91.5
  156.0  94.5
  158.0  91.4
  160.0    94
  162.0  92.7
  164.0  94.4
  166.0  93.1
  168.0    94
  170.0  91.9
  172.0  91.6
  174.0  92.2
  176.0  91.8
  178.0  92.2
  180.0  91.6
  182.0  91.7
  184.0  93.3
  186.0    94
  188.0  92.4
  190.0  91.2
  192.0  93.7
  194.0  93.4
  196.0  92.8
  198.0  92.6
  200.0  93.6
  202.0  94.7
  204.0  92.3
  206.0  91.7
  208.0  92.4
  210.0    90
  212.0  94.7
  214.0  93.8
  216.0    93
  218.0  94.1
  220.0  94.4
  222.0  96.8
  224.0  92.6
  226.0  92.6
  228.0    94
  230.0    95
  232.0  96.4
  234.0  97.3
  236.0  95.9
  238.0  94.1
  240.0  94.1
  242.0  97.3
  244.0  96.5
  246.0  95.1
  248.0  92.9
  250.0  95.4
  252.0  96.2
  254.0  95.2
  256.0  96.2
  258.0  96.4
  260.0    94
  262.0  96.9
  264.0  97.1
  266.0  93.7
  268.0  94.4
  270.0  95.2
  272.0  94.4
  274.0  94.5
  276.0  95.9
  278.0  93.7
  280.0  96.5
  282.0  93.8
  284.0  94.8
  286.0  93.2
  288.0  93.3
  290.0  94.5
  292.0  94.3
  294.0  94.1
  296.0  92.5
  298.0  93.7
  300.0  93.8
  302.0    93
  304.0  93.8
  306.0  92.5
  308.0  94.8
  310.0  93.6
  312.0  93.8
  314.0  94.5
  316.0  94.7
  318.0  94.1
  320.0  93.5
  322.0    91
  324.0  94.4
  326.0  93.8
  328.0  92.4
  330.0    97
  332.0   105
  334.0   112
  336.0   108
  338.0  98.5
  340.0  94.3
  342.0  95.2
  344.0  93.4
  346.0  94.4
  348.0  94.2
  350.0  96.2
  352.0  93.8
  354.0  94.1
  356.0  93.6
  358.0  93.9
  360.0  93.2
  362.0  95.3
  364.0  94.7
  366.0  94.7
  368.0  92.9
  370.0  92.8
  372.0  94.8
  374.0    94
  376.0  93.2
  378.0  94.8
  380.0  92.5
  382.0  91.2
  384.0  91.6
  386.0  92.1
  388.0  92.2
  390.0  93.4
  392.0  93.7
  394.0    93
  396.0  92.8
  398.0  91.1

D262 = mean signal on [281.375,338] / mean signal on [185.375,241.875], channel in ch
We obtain 1.02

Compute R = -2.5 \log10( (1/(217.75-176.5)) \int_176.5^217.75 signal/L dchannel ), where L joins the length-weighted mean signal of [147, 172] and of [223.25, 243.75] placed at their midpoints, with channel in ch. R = 0.01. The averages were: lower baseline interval 92.8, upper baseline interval 95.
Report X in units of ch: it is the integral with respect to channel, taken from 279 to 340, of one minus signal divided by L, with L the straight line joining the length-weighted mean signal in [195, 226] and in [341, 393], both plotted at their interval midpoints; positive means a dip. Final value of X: -1.3 ch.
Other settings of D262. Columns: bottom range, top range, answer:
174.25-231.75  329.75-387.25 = 1.03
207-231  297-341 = 1.03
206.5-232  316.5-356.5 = 1.03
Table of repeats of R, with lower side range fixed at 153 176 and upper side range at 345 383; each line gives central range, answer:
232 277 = -0.02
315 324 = 0.00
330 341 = -0.10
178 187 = 0.00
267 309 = -0.01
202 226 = 0.00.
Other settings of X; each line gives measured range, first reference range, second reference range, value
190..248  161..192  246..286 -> -0.2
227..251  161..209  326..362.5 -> -0.3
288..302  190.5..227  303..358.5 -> 0.2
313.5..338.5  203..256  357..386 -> -1.0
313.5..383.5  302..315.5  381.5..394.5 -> -1.6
